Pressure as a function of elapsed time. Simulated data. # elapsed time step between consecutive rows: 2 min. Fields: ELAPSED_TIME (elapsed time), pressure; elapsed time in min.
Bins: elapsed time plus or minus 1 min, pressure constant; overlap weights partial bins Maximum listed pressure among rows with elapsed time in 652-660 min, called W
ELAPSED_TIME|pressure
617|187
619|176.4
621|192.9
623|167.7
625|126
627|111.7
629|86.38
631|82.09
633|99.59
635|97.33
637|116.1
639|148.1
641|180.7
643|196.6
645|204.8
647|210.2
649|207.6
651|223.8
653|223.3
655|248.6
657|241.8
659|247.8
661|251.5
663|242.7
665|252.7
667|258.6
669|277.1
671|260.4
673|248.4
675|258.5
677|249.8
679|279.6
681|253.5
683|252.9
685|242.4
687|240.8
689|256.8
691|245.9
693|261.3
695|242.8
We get 248.6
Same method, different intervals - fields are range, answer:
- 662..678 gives 277.1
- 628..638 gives 116.1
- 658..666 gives 252.7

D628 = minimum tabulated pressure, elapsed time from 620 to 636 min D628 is 82.09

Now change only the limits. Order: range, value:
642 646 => 196.6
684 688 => 240.8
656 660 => 241.8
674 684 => 249.8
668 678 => 248.4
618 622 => 176.4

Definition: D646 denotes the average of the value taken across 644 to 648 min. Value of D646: 208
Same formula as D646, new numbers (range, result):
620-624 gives 180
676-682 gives 261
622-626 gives 147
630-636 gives 93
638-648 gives 188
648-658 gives 229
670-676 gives 256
